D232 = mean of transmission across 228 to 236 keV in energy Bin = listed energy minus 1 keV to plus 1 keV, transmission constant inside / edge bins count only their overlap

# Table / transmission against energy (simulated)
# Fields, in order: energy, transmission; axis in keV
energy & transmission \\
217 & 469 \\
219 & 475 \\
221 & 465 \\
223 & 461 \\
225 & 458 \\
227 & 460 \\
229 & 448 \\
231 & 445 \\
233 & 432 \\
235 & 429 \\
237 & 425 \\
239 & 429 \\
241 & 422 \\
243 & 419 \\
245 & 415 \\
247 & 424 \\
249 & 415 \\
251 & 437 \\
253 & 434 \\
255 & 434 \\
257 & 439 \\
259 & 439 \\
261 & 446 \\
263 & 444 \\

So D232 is 438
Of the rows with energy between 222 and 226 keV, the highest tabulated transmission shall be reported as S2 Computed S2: 461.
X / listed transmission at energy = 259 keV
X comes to 439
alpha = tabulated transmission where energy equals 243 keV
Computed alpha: 419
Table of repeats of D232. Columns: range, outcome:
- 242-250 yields 418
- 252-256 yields 434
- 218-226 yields 465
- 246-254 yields 428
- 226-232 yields 451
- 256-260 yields 439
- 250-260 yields 437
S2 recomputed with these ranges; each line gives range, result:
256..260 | 439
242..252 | 437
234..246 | 429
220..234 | 465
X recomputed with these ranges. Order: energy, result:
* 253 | 434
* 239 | 429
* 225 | 458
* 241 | 422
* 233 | 432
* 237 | 425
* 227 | 460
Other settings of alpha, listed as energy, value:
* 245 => 415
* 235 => 429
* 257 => 439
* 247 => 424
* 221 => 465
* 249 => 415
